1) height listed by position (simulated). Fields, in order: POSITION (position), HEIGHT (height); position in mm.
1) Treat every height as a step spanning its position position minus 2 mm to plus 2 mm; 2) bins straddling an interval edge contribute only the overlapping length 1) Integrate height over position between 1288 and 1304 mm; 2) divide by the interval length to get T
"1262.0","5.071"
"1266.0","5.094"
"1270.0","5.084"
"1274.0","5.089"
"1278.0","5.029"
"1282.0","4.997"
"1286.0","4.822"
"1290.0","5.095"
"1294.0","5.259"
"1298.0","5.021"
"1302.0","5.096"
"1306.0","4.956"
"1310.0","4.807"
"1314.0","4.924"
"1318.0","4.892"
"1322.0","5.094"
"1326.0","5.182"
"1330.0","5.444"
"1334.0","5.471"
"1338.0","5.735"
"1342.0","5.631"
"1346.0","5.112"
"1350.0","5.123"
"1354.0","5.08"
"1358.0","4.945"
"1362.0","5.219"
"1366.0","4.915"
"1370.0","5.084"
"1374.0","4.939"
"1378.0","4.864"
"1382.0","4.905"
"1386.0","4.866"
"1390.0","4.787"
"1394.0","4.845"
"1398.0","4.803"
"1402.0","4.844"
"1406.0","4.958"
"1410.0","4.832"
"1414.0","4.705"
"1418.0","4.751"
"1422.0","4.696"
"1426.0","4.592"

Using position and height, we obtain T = 5.12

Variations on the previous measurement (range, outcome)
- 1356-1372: 5.04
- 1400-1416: 4.83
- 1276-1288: 4.95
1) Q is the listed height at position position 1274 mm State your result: 5.089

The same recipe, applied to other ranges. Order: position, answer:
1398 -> 4.803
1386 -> 4.866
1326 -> 5.182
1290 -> 5.095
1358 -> 4.945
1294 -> 5.259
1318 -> 4.892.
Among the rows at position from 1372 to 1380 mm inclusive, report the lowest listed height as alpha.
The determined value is 4.864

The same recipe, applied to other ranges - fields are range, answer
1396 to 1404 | 4.803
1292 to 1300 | 5.021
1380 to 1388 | 4.866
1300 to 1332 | 4.807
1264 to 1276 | 5.084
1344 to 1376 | 4.915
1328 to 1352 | 5.112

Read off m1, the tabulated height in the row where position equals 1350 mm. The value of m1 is 5.123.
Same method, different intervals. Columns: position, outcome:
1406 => 4.958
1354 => 5.08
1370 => 5.084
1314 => 4.924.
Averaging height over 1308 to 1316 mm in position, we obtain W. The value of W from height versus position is 4.87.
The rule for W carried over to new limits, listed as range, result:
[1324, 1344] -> 5.49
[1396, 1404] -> 4.82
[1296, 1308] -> 5.02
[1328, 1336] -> 5.46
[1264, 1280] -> 5.07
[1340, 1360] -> 5.18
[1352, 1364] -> 5.08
